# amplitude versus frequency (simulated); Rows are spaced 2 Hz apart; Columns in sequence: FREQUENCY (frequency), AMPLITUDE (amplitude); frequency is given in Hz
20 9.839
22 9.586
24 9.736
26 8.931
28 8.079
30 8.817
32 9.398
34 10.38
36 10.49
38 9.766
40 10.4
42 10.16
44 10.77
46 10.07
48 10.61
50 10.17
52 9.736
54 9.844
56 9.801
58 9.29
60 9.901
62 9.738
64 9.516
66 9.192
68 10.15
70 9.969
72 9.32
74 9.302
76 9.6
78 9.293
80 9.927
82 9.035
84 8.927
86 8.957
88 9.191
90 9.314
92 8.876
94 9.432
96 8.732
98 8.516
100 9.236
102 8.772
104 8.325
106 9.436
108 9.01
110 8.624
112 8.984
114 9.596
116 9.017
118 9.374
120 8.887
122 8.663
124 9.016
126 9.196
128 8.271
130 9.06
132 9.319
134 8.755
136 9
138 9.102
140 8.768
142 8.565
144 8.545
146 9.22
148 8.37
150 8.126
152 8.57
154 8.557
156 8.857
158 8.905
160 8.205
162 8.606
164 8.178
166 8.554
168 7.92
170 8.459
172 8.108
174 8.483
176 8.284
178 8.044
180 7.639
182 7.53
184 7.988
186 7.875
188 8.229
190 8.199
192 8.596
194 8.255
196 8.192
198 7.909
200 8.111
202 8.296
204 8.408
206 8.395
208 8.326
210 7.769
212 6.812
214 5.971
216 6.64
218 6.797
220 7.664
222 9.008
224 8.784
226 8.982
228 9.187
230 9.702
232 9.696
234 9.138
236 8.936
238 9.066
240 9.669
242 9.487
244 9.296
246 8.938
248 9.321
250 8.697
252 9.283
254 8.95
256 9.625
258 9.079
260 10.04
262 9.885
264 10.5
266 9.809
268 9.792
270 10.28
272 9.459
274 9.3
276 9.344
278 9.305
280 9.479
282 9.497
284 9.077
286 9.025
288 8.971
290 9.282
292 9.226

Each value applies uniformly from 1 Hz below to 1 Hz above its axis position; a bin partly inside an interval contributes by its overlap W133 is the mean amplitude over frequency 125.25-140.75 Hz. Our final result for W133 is 8.93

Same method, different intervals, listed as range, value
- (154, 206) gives 8.24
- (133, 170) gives 8.6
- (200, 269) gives 8.81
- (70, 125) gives 9.1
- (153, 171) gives 8.47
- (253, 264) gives 9.61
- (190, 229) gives 8.01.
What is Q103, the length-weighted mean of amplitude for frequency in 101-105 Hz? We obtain 8.55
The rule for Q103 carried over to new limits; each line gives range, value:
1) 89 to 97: 9.09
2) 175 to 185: 7.9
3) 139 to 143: 8.67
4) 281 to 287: 9.2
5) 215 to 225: 7.78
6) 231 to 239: 9.21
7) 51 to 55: 9.79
